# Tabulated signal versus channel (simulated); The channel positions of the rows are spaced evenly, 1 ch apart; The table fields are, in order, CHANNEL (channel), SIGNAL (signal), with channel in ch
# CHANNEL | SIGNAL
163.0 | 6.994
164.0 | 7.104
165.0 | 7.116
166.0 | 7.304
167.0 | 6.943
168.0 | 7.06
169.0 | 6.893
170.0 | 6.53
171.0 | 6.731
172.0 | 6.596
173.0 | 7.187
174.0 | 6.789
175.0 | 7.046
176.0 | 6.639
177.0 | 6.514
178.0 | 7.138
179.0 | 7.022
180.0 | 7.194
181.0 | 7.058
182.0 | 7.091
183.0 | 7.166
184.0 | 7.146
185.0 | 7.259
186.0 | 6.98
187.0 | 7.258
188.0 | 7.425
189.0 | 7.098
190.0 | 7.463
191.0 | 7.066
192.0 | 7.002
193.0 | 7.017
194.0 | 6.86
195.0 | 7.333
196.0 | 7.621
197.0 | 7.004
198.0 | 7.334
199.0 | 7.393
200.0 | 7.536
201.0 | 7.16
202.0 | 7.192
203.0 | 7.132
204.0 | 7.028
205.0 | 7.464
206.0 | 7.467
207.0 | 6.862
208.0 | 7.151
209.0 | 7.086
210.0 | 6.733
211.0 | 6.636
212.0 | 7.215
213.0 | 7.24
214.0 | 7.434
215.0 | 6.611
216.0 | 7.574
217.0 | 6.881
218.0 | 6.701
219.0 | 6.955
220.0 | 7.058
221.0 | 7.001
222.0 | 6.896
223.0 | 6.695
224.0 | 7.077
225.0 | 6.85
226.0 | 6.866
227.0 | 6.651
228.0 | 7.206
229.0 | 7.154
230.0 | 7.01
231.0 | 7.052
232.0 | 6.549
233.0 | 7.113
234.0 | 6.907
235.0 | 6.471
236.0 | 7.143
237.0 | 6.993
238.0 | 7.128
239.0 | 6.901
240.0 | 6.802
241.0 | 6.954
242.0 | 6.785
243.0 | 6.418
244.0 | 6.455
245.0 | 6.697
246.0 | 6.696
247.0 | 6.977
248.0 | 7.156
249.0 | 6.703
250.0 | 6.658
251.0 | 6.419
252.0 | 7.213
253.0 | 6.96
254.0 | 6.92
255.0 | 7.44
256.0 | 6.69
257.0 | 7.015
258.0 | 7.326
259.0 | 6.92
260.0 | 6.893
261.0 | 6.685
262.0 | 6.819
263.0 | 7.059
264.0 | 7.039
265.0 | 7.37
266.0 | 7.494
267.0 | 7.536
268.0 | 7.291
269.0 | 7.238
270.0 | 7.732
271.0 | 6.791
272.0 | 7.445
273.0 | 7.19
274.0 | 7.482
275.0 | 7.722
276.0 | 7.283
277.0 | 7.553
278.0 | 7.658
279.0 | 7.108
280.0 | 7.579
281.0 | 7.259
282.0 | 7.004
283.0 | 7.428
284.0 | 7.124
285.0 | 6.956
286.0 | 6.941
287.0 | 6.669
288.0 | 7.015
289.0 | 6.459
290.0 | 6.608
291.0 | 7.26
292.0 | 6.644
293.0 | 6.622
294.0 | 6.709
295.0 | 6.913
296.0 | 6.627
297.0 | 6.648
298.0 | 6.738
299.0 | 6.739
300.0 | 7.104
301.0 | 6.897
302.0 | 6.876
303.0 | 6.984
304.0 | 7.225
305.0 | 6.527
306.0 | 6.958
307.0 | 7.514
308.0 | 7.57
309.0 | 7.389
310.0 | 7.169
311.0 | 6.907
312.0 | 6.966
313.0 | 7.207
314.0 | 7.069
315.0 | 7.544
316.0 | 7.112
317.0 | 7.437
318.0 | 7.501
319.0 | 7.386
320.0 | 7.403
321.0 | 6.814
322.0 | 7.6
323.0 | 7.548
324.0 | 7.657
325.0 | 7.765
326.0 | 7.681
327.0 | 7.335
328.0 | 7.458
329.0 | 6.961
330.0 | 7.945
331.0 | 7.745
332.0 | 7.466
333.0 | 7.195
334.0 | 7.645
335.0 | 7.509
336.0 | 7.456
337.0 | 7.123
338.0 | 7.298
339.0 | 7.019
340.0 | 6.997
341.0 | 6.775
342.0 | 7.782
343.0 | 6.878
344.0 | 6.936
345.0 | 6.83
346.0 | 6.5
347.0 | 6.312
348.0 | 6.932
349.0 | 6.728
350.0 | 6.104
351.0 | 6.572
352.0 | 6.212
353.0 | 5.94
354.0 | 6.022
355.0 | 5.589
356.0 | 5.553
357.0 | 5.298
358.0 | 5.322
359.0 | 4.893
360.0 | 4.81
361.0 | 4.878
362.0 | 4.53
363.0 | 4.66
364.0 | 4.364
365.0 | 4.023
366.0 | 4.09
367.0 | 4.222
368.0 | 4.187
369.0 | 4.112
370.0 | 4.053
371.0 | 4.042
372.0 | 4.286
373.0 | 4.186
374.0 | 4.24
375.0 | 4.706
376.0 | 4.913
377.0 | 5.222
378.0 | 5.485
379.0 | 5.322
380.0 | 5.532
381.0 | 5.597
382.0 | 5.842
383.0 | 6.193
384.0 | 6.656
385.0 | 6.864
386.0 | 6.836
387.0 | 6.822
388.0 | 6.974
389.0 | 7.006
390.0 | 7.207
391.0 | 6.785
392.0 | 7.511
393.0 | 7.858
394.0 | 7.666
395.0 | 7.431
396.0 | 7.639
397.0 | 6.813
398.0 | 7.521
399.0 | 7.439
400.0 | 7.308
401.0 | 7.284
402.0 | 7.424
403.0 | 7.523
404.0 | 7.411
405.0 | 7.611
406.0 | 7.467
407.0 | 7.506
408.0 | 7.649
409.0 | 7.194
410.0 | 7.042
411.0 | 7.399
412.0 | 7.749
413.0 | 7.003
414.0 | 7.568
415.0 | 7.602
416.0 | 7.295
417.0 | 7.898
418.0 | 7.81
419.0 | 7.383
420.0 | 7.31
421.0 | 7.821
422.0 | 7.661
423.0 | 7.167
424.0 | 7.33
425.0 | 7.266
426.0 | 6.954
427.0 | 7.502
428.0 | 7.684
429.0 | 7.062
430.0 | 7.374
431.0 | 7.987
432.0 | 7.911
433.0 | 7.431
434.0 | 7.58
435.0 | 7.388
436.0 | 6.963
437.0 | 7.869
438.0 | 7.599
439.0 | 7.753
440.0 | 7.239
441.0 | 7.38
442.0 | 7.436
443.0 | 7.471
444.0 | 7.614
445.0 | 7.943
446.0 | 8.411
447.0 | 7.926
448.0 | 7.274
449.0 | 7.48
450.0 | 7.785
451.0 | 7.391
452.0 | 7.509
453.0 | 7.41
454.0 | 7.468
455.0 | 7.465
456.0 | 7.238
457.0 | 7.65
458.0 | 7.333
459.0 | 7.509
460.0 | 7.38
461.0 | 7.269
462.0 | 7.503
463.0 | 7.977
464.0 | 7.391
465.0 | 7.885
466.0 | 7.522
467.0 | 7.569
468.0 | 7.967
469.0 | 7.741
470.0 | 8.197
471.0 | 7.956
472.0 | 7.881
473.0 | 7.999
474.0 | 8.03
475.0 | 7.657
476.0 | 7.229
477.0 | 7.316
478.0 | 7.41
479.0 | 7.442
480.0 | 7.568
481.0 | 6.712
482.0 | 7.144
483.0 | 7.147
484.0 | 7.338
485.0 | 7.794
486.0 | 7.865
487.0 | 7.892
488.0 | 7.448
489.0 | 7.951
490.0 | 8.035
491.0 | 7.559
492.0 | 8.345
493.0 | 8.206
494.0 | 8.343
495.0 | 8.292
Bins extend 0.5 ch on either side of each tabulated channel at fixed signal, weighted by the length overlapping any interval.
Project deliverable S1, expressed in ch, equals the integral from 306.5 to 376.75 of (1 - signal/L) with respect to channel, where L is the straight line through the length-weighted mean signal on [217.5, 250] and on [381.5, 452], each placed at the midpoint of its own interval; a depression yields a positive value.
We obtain 8.1 ch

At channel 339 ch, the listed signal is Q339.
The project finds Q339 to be 7.019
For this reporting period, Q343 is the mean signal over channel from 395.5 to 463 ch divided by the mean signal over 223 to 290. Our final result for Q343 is 1.07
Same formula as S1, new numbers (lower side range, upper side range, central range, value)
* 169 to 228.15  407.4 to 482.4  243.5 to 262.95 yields 0.8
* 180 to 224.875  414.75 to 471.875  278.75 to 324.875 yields 1.4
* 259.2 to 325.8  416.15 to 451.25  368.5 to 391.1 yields 5.5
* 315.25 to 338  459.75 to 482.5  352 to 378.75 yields 9.6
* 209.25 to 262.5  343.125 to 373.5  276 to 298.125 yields -2.7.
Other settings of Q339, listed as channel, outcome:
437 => 7.869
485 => 7.794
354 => 6.022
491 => 7.559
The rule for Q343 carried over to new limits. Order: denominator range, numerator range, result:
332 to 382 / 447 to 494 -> 1.33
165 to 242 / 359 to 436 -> 0.93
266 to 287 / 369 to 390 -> 0.76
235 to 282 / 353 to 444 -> 0.93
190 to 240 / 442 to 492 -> 1.08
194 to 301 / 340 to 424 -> 0.90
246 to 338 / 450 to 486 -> 1.06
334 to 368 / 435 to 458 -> 1.26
